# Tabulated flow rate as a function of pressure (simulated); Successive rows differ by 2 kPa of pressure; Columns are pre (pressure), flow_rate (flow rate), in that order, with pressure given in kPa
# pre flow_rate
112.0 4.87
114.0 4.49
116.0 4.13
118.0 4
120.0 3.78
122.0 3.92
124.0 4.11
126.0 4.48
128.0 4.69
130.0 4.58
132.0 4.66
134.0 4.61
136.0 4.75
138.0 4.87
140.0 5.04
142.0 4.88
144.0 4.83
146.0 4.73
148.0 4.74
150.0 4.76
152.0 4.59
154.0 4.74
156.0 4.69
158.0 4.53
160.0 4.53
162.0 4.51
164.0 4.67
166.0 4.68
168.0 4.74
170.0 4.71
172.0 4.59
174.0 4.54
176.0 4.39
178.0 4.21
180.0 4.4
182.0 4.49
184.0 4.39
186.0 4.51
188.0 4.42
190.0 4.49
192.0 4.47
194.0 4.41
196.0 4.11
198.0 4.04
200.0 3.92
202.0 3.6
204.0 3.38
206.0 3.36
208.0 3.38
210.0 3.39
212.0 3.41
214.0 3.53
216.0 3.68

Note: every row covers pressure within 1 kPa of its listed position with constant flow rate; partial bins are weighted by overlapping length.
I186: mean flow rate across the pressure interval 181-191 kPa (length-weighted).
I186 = 4.46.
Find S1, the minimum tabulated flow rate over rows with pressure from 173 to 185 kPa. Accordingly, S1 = 4.21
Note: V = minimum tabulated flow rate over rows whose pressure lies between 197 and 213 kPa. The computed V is 3.36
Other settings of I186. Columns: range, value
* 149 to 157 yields 4.7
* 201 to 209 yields 3.43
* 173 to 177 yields 4.46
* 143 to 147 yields 4.78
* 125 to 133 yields 4.6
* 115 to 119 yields 4.06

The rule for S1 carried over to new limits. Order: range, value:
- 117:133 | 3.78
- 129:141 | 4.58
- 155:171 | 4.51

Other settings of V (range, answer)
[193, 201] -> 3.92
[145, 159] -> 4.53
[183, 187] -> 4.39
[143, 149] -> 4.73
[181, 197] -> 4.11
